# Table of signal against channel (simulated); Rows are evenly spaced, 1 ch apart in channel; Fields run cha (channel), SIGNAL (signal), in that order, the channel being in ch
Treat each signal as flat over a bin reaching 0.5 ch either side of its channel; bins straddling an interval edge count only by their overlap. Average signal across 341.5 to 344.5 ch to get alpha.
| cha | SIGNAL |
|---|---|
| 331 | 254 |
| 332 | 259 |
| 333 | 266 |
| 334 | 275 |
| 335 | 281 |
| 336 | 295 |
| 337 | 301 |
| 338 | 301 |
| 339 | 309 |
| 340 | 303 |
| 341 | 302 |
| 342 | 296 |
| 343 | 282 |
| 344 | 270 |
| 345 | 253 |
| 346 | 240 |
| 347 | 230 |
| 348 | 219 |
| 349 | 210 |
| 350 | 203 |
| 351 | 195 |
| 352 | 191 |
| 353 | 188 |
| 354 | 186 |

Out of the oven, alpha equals 283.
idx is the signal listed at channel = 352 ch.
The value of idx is 191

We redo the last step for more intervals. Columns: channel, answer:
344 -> 270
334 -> 275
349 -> 210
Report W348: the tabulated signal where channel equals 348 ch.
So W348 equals 219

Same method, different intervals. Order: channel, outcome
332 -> 259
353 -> 188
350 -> 203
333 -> 266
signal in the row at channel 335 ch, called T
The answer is 281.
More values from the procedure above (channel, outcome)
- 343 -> 282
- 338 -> 301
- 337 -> 301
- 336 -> 295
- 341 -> 302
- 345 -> 253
